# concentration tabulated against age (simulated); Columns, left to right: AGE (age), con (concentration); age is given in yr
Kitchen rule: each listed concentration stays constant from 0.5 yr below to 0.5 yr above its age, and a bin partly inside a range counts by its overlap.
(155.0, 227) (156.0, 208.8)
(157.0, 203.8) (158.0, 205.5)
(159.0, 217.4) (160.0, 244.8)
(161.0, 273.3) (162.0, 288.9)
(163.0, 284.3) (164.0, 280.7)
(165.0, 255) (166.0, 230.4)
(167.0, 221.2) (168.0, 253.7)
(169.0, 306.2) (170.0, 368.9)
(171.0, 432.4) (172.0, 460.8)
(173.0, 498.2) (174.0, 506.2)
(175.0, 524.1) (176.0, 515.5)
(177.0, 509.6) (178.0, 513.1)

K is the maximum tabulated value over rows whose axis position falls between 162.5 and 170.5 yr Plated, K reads 368.9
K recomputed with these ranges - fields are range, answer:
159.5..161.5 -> 273.3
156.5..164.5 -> 288.9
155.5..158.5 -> 208.8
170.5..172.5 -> 460.8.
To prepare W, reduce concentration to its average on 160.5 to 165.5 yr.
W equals 276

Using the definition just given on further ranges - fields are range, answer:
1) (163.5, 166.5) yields 255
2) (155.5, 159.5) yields 209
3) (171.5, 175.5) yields 497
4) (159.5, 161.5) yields 259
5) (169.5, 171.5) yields 401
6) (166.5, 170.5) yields 288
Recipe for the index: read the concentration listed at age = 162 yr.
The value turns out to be 288.9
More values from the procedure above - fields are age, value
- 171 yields 432.4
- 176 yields 515.5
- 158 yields 205.5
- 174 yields 506.2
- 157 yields 203.8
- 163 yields 284.3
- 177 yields 509.6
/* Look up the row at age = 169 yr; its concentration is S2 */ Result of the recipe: 306.2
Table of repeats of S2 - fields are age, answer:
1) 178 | 513.1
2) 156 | 208.8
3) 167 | 221.2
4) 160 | 244.8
